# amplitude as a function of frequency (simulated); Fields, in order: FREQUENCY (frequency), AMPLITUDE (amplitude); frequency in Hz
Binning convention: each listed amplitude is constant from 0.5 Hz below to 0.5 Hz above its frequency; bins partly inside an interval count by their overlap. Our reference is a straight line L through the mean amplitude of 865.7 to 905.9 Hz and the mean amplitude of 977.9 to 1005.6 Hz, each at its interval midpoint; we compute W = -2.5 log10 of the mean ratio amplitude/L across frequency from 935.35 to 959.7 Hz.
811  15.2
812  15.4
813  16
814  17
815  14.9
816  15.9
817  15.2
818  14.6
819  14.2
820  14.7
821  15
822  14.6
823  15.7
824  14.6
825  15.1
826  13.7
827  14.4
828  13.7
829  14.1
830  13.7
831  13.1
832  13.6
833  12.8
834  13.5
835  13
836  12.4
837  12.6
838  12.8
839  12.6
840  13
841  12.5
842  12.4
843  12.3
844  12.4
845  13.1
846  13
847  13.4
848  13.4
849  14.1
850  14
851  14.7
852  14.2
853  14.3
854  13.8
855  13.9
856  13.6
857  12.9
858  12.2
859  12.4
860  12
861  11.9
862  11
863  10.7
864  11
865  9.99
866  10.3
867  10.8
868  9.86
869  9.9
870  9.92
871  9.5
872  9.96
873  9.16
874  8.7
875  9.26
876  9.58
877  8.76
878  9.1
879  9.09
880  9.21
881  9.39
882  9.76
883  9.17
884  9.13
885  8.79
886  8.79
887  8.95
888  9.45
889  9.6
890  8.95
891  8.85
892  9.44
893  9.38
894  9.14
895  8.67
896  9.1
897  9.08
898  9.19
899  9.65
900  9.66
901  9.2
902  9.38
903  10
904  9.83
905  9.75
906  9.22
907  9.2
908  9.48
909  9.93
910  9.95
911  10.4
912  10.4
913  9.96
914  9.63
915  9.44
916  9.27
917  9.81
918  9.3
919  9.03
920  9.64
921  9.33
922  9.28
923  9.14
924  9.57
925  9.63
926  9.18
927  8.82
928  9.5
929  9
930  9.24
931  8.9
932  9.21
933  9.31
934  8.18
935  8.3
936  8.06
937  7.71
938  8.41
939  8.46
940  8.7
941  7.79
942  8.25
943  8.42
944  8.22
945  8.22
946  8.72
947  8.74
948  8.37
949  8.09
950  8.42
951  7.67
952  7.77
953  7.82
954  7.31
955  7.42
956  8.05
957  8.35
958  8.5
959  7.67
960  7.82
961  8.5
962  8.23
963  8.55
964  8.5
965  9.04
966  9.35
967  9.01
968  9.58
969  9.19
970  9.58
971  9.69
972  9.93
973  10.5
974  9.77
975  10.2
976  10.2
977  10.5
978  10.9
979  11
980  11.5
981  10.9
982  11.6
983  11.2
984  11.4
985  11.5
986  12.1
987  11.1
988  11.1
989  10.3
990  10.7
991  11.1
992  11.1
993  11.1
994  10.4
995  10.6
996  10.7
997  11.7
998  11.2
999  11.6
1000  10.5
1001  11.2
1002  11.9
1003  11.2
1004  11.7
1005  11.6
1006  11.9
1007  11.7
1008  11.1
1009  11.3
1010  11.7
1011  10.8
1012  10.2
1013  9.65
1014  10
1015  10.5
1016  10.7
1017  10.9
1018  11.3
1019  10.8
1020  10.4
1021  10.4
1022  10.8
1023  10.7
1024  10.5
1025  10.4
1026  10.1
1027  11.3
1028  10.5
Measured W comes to 0.27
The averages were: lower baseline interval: 9.38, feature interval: 8.13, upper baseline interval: 11.2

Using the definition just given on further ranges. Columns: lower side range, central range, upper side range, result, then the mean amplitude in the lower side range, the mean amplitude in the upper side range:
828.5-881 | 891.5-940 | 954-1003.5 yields 0.19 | 11.9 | 10.1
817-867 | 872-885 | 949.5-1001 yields 0.31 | 13.2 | 9.86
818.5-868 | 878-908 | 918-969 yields 0.17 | 13.1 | 8.59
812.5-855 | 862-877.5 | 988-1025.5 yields 0.32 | 13.9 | 10.9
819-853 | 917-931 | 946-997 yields 0.19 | 13.6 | 9.66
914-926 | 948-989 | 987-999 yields 0.11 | 9.4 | 10.9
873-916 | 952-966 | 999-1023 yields 0.25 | 9.37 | 11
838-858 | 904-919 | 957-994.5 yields 0.21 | 13.3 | 10.1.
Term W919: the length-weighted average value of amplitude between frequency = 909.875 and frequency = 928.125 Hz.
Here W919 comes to 9.53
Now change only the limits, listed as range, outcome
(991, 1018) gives 11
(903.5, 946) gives 9.12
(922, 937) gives 8.97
